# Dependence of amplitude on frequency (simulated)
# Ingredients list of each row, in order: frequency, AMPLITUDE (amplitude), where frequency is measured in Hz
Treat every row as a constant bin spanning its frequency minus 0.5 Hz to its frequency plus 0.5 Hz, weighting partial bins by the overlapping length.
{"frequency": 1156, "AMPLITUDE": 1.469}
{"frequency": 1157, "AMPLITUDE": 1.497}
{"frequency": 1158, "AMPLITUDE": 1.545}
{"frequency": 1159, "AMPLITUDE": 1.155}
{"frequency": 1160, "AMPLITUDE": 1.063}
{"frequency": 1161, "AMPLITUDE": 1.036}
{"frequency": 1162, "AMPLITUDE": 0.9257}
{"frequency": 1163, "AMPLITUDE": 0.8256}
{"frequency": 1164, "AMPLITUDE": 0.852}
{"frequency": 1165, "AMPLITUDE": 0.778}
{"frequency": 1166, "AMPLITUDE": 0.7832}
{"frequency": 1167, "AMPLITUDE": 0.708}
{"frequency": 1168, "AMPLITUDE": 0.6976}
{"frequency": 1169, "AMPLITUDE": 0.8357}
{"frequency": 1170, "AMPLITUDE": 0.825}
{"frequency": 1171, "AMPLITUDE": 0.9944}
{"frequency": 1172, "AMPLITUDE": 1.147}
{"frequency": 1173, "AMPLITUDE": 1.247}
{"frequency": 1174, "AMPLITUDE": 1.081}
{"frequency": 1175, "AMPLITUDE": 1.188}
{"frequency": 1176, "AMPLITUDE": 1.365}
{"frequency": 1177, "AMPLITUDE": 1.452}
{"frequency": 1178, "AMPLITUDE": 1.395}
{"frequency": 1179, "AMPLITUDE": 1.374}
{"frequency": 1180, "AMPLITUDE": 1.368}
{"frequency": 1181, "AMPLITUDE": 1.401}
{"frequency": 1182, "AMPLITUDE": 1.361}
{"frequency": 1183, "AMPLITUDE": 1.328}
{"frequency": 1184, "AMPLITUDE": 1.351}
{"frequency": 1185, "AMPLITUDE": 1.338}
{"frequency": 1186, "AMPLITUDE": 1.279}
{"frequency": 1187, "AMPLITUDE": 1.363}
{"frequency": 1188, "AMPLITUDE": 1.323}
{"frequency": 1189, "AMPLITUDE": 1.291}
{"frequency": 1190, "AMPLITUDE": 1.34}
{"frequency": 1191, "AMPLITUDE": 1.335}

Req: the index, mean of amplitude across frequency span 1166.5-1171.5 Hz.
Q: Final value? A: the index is 0.812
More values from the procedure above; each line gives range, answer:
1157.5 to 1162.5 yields 1.14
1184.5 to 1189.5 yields 1.32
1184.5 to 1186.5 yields 1.31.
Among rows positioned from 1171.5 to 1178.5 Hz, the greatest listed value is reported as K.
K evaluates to 1.452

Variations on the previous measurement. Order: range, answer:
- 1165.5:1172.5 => 1.147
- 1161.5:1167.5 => 0.9257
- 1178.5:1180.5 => 1.374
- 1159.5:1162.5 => 1.063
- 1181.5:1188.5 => 1.363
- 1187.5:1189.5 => 1.323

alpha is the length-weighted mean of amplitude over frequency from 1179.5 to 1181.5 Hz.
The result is 1.38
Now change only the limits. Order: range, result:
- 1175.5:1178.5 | 1.4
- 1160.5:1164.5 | 0.91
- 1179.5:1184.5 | 1.36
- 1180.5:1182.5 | 1.38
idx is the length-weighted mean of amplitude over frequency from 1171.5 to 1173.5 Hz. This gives 1.2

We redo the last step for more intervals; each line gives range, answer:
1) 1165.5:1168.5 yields 0.73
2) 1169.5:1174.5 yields 1.06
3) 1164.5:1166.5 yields 0.781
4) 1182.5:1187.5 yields 1.33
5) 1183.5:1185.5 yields 1.34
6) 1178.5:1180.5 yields 1.37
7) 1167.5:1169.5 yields 0.767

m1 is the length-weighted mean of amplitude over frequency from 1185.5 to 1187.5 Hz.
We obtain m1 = 1.32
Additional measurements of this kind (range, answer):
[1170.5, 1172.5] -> 1.07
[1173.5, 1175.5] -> 1.13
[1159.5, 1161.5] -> 1.05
